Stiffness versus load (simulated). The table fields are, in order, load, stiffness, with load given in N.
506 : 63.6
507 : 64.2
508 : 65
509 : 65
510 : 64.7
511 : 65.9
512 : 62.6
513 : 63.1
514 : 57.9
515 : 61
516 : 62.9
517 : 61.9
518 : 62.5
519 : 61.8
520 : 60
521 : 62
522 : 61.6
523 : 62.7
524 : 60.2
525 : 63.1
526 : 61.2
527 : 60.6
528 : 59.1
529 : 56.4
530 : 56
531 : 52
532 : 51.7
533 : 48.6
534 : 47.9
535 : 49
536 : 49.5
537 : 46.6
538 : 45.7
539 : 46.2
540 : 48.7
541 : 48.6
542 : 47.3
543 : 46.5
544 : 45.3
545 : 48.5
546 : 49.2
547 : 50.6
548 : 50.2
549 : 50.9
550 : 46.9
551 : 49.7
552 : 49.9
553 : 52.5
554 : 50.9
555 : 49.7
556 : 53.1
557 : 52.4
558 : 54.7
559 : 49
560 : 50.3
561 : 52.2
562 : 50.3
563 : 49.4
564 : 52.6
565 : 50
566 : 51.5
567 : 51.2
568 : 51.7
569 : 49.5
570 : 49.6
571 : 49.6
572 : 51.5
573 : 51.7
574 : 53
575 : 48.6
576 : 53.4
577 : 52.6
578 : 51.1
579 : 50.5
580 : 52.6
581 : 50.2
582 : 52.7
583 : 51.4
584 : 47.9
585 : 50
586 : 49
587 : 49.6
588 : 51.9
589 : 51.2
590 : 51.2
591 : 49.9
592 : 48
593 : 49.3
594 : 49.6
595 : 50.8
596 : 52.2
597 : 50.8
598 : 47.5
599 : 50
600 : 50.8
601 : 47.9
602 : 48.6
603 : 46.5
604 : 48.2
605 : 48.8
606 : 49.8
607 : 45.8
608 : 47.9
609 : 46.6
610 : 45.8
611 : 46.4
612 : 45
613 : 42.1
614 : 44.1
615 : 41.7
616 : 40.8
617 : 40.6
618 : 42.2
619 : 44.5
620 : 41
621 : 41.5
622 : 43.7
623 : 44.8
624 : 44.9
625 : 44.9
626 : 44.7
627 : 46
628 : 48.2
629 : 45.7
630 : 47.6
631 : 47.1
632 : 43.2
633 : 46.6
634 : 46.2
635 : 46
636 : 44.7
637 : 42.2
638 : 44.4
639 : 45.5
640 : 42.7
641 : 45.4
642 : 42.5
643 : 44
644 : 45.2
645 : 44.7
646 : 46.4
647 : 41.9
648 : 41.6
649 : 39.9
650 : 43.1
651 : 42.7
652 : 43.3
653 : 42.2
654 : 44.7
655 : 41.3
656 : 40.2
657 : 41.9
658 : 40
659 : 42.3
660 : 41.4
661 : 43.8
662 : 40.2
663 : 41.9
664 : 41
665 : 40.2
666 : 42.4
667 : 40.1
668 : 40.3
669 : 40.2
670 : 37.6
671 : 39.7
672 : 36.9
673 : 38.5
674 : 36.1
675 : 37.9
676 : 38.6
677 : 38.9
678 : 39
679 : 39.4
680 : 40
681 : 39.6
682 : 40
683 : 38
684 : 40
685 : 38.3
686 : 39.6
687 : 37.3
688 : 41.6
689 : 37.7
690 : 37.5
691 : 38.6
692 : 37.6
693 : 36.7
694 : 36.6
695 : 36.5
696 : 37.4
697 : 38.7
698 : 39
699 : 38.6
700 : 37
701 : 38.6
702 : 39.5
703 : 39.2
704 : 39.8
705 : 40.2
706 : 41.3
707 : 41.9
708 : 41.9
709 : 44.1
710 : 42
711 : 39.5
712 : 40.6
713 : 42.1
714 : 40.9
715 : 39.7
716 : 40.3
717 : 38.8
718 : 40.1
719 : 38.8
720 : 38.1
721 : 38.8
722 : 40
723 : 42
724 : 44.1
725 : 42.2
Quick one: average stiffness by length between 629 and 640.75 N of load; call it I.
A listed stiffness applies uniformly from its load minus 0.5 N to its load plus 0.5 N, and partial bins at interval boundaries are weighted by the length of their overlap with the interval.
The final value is 45.1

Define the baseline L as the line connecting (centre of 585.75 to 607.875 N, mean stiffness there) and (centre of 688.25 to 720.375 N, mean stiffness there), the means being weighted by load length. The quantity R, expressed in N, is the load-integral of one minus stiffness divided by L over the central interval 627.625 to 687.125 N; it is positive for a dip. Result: 2.6 N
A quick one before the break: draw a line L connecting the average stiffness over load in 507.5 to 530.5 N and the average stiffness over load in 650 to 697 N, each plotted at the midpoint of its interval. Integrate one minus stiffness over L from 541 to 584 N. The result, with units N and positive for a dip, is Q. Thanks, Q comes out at 3.8 N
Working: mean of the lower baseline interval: 61.6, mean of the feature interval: 50.5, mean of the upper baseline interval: 39.7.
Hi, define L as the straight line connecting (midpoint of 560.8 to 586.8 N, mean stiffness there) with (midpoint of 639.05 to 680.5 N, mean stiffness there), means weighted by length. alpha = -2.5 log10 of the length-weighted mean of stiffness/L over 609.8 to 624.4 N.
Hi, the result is 0.07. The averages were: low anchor 50.9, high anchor 41.3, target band 43.2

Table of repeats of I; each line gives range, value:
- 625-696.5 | 41.4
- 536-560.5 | 49.3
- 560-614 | 49.7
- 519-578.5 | 52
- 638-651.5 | 43.5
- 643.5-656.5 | 42.9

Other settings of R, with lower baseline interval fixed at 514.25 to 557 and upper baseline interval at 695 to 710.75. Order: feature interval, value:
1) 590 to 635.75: 0.8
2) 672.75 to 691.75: 1.3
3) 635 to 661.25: 0.8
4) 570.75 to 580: -0.2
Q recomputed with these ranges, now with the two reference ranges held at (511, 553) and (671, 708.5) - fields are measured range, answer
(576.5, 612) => -0.89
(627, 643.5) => -0.36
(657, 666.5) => 0.01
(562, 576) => -0.03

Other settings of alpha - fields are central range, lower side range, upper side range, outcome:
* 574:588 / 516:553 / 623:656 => -0.03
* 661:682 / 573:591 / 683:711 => 0.06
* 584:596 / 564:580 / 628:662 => -0.02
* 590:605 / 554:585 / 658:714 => -0.02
